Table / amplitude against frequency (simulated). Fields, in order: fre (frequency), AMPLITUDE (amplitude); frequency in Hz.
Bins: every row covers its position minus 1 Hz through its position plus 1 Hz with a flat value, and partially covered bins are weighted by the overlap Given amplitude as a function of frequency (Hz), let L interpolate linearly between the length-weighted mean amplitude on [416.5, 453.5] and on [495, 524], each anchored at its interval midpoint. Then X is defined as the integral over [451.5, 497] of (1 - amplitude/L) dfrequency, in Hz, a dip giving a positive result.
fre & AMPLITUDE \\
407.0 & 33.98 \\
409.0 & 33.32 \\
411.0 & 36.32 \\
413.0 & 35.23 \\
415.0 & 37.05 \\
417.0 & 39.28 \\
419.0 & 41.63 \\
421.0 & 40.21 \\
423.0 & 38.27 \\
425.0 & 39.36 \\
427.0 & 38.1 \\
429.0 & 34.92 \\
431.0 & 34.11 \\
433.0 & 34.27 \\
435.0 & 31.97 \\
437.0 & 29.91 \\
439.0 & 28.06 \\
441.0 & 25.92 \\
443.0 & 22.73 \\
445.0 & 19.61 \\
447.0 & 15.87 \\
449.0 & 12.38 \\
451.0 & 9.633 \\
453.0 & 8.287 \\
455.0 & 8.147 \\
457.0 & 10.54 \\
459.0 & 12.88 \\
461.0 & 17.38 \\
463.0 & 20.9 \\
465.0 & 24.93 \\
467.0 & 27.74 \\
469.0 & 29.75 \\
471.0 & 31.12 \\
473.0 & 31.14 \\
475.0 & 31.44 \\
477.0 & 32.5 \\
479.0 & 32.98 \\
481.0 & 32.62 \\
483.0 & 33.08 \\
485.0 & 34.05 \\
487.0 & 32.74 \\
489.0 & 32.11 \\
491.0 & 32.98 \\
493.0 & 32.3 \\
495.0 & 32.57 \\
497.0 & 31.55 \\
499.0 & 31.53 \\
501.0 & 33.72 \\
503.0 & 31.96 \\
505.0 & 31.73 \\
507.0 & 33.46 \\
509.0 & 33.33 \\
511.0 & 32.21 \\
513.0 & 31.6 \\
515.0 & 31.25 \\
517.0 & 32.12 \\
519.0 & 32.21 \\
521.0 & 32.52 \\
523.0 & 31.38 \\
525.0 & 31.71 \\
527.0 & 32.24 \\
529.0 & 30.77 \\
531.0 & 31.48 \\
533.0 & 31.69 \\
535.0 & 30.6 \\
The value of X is 6.5 Hz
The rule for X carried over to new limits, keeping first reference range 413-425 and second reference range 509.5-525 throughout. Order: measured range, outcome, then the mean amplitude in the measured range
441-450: 4.50 Hz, 18.6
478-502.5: 0.86 Hz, 32.7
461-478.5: 3.53 Hz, 28.2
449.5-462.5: 8.85 Hz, 11.6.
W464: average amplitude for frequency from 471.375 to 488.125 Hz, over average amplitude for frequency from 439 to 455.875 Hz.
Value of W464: 2.02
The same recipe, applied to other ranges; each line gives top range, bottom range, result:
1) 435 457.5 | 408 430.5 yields 0.48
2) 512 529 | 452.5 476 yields 1.48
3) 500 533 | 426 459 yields 1.43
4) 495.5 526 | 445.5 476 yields 1.65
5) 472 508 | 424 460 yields 1.40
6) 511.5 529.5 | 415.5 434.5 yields 0.85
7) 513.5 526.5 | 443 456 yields 2.43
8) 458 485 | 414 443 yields 0.80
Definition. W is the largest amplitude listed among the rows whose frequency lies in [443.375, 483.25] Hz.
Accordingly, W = 33.08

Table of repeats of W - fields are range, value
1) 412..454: 41.63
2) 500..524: 33.72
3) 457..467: 27.74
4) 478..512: 34.05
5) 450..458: 10.54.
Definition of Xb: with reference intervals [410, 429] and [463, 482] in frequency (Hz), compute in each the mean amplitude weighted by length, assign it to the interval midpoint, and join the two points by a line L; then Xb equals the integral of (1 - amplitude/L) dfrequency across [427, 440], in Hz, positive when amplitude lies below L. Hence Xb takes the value 1.2 Hz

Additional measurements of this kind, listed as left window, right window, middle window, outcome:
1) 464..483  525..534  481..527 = -1.84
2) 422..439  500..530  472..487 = 0.30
